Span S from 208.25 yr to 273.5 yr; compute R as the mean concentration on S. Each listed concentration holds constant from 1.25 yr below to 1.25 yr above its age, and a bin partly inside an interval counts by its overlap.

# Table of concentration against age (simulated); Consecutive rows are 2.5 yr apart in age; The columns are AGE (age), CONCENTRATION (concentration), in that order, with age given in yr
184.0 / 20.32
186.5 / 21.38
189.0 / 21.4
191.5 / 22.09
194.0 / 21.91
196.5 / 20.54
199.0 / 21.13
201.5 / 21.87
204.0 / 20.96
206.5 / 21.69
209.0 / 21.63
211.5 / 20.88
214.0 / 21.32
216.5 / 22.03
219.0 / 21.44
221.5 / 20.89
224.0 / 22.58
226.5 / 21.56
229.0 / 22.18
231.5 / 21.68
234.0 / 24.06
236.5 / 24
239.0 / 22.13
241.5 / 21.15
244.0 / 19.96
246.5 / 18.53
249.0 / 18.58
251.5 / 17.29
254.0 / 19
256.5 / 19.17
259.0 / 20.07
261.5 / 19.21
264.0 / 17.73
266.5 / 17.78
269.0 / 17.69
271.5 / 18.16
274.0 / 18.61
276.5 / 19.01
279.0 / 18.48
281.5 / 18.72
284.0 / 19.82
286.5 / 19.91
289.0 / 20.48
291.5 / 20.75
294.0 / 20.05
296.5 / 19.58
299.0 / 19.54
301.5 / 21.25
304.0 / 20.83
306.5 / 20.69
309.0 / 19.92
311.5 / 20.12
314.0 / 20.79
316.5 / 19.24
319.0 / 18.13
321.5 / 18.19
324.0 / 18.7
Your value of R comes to 20.4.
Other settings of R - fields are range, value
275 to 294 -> 19.6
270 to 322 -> 19.6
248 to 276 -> 18.5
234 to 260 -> 20.2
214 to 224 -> 21.6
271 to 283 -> 18.6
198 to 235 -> 21.7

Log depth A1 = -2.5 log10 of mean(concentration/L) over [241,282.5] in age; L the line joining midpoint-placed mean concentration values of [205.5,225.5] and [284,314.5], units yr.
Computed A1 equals 0.117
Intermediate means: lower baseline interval 21.6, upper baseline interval 20.3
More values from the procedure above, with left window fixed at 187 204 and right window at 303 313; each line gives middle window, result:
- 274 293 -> 0.06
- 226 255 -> 0.01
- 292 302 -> 0.02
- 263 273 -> 0.16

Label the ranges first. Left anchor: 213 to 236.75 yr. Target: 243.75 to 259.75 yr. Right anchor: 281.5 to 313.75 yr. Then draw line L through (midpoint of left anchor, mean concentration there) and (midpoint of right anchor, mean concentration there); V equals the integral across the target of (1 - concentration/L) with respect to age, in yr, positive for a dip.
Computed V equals 1.9 yr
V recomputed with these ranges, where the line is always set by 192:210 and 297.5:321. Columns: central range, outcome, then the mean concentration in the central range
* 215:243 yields -1.4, 22.1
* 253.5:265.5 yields 1.0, 19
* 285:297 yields 0.0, 20.2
